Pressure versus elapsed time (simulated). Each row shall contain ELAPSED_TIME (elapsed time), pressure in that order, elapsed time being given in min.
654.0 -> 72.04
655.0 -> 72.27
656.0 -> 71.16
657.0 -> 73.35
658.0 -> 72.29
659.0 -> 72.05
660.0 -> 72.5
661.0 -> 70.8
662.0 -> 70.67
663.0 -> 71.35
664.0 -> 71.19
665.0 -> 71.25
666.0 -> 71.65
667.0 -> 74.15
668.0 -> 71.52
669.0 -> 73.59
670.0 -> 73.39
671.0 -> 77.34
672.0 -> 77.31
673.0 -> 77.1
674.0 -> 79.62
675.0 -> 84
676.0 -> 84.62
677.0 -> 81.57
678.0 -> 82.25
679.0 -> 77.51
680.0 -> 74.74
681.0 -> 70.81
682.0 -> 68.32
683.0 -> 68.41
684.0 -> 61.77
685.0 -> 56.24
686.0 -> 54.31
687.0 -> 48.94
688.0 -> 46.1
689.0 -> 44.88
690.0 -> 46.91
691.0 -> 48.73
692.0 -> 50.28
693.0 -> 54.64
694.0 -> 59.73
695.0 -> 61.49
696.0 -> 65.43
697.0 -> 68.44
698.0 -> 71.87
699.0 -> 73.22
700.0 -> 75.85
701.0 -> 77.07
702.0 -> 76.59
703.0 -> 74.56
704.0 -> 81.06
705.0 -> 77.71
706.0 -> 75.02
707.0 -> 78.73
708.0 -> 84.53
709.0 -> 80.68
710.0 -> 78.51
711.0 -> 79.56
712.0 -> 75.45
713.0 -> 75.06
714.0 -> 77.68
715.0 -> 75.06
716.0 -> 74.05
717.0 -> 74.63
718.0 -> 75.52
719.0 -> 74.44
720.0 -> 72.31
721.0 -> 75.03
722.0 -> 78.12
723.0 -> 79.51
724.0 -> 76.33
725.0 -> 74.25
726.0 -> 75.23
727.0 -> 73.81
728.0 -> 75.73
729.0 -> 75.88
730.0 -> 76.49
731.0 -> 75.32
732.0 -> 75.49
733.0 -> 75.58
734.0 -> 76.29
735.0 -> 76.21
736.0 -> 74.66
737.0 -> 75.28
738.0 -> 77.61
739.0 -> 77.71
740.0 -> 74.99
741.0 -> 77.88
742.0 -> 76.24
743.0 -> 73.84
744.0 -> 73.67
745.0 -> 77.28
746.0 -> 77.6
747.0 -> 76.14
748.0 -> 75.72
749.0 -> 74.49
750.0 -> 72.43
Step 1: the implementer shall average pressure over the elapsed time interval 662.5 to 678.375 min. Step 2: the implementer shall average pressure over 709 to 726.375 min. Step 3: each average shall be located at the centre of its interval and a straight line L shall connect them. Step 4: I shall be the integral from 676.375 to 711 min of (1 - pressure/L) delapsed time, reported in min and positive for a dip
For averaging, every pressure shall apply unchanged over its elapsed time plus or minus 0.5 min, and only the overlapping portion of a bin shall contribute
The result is 3.82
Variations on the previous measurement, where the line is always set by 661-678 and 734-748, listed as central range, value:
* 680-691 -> 2.7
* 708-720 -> -0.1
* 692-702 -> 1.2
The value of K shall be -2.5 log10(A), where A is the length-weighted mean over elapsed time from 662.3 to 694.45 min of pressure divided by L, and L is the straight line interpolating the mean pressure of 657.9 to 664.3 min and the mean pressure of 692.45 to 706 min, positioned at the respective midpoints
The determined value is 0.06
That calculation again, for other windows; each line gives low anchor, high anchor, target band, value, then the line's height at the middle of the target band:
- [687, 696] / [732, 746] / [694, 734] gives -0.192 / 63.5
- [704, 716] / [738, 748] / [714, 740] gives 0.020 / 77.1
